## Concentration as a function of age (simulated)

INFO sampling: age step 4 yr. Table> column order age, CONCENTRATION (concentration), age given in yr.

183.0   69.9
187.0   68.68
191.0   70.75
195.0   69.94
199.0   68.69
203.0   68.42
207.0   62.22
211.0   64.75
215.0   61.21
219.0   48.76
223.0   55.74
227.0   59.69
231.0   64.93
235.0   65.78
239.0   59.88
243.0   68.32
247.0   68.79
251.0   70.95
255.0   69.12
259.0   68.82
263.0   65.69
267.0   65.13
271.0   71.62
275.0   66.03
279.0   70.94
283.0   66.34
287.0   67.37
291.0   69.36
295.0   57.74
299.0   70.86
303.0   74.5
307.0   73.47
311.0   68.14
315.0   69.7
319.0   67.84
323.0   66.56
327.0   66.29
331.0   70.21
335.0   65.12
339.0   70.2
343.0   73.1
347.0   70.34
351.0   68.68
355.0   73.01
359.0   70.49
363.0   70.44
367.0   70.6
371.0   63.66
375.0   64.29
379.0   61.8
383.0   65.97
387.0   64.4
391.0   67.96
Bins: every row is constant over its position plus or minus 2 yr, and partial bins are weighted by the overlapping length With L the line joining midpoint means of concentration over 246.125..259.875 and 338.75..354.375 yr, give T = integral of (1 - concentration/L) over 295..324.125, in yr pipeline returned 0.38 yr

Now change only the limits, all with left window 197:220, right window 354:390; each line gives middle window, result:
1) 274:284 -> -0.5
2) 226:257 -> -1.1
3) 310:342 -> -1.1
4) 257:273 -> -0.9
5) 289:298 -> 0.1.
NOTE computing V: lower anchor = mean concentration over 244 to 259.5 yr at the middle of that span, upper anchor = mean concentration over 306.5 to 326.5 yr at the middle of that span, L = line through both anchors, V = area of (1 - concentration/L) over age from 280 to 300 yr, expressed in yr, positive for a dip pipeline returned 0.8 yr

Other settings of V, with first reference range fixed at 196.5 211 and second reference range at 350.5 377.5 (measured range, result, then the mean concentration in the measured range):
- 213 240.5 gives 2.99 yr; 59.4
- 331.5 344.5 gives -0.22 yr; 69.4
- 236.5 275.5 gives -0.23 yr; 67.5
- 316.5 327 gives 0.13 yr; 67.1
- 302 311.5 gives -0.64 yr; 72.4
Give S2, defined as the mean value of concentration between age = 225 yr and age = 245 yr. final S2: 63.7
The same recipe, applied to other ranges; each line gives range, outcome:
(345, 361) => 70.6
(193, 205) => 69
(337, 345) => 71.7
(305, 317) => 70.4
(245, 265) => 68.7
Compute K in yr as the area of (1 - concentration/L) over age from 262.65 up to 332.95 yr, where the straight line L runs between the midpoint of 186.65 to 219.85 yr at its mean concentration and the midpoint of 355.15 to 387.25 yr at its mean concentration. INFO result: -2.2 yr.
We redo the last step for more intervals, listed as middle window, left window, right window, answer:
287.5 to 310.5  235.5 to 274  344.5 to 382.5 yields -0.4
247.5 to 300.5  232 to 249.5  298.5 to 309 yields 1.5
